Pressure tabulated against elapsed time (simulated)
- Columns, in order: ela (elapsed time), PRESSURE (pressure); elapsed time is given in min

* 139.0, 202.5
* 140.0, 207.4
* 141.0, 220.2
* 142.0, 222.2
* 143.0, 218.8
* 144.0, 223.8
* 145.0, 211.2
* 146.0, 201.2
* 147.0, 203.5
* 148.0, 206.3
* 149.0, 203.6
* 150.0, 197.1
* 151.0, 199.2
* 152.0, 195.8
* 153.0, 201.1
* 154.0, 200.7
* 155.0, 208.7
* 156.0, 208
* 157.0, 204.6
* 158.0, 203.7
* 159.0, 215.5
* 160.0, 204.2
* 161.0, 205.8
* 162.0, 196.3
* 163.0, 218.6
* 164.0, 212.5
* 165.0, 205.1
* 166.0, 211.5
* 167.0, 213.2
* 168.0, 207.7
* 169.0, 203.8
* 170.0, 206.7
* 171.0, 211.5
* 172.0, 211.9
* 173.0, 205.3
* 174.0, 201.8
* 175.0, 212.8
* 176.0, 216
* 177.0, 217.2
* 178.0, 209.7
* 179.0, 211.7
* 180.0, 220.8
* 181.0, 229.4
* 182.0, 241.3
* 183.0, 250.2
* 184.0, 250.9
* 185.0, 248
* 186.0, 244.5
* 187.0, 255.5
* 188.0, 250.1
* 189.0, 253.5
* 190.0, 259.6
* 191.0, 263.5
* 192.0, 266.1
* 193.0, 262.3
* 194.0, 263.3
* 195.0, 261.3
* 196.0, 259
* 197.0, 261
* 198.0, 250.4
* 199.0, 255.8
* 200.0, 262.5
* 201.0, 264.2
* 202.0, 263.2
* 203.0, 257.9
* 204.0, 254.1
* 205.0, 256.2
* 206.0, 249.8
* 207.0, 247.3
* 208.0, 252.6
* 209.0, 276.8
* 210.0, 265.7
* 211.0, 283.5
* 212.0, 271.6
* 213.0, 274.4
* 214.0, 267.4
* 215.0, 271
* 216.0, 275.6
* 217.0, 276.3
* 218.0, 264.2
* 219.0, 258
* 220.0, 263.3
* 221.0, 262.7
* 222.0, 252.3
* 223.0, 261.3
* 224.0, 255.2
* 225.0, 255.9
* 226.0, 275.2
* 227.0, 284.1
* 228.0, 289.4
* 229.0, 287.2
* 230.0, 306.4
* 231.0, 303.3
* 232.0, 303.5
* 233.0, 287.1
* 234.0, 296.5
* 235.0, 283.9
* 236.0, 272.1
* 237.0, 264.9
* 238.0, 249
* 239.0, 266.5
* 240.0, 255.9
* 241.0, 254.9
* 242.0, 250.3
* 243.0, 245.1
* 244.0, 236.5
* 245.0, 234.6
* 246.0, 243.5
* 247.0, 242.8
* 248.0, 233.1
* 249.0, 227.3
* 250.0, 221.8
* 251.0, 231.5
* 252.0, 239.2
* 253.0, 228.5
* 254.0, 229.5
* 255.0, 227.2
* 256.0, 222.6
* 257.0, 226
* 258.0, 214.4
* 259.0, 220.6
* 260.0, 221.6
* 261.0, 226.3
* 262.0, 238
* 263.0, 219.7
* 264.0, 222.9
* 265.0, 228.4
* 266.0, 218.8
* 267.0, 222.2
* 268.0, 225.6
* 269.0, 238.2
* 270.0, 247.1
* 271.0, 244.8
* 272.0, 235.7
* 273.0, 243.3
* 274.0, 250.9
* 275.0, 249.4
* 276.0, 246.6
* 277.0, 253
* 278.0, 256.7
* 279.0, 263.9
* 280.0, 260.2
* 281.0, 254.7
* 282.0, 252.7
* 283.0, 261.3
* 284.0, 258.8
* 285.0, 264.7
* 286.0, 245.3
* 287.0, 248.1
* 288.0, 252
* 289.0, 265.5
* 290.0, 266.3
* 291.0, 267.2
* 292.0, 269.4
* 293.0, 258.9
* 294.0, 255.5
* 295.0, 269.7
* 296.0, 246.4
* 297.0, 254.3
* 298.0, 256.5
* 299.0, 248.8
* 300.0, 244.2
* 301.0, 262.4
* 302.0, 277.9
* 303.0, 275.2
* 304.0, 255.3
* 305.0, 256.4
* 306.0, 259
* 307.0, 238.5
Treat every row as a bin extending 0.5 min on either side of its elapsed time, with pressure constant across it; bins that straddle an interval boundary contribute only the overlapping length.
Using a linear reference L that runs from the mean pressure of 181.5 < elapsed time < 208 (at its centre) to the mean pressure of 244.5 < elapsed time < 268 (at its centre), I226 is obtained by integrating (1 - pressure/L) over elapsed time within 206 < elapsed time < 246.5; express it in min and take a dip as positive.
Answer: -4.4 min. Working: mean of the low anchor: 256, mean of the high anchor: 228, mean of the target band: 268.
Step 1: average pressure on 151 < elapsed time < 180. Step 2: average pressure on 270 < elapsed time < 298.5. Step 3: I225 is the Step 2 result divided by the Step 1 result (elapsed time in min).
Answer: 1.23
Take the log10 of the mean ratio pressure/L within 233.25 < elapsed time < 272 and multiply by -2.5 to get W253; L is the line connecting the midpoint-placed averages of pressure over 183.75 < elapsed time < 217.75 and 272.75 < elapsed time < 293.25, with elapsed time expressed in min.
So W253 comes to 0.08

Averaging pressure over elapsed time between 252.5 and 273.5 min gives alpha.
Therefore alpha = 229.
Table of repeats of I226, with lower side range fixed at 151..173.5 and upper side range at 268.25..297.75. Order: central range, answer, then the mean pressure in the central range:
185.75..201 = -2.7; 258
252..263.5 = 0.9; 226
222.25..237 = -3.1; 282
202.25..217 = -2.6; 265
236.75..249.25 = -0.4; 247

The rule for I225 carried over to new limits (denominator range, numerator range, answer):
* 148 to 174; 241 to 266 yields 1.12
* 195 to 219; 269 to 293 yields 0.97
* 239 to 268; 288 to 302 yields 1.12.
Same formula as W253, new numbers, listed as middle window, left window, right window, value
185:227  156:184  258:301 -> -0.17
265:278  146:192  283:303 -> 0.05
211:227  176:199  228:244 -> -0.01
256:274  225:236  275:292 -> 0.17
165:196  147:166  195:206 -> 0.01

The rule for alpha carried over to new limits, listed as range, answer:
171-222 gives 251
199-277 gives 253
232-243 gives 269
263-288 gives 245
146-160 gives 204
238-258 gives 237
